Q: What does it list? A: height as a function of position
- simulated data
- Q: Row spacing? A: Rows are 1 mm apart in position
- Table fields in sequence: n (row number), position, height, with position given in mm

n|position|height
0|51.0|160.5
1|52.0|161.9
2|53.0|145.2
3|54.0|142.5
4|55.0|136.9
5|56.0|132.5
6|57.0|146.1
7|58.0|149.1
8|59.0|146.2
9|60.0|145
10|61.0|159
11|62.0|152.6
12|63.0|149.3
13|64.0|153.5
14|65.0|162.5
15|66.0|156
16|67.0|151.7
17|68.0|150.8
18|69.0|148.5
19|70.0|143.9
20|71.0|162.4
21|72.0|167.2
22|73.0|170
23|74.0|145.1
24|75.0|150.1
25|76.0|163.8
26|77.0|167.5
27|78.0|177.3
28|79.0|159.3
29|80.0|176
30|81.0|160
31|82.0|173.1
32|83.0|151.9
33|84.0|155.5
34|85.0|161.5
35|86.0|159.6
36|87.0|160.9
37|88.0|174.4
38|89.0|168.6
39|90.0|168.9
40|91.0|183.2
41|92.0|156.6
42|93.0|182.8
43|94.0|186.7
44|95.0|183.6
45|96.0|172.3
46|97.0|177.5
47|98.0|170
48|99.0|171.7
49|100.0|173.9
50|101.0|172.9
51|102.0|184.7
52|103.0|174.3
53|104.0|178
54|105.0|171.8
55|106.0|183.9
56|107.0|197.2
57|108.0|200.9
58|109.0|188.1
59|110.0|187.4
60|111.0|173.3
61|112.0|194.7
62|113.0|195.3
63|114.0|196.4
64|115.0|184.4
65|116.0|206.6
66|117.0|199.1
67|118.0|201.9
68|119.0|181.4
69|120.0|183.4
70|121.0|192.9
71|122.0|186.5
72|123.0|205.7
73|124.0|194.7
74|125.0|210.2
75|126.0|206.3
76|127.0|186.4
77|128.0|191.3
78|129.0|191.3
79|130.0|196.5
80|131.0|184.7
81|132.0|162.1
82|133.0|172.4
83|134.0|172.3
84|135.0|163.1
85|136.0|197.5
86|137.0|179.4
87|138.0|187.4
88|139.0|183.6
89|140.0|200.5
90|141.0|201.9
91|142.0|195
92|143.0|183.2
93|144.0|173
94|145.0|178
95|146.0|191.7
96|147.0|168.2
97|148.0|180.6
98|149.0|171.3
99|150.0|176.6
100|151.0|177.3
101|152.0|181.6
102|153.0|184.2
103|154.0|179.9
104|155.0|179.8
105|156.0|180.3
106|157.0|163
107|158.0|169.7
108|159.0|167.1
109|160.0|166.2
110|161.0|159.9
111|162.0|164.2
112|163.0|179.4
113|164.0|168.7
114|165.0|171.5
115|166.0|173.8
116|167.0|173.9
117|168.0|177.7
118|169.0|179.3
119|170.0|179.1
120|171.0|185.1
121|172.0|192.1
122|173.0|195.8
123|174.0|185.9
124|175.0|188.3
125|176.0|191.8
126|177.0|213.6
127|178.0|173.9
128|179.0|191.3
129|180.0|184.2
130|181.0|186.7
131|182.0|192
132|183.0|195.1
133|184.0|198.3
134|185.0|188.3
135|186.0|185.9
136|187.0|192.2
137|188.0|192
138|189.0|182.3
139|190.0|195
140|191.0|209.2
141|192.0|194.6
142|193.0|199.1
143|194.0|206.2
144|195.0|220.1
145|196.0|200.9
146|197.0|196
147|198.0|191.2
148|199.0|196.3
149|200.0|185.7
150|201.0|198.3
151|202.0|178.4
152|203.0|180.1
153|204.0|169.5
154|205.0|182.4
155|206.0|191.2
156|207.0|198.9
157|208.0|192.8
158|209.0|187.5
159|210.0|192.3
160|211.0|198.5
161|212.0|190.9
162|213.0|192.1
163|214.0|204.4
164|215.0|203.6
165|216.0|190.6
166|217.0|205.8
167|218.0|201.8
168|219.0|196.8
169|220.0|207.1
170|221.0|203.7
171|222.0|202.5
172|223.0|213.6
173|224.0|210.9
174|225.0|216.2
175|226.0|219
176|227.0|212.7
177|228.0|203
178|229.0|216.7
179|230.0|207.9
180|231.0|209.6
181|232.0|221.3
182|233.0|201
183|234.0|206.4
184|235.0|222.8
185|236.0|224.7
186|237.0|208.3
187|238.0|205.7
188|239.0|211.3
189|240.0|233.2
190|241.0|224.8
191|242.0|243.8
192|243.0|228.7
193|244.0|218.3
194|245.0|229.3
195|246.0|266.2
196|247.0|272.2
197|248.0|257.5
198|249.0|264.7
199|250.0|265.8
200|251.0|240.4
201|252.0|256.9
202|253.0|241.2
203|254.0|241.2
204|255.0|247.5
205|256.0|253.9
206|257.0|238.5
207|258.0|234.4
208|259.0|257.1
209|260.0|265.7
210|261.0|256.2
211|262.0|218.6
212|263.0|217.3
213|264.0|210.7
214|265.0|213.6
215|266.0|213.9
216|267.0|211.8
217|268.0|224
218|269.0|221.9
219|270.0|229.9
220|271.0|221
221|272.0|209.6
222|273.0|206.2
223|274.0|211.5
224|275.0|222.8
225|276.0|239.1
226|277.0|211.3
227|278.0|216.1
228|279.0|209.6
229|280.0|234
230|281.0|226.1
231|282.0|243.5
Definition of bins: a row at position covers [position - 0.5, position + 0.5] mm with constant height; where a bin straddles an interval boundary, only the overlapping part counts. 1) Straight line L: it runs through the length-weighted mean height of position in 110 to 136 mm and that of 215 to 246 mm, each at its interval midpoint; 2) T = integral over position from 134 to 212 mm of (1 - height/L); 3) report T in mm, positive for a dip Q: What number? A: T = 6.0 mm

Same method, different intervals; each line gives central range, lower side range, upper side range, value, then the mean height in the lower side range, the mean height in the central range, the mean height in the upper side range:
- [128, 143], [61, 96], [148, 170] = -1.3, 163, 185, 174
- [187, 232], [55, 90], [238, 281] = 2.9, 157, 199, 233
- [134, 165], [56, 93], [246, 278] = 1.8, 159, 178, 235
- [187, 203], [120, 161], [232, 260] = 1.2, 183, 196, 237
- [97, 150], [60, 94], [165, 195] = -3.6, 161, 186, 190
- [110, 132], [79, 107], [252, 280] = -1.4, 172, 193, 228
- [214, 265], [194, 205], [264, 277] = -4.7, 192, 226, 218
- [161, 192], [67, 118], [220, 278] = 2.5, 173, 186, 227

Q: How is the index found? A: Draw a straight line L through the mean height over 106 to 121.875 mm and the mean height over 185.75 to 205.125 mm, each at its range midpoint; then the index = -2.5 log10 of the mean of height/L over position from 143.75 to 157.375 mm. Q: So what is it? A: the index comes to 0.09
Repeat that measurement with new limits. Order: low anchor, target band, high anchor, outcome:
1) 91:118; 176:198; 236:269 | 0.096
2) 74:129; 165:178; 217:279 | 0.091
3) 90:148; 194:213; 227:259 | 0.133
